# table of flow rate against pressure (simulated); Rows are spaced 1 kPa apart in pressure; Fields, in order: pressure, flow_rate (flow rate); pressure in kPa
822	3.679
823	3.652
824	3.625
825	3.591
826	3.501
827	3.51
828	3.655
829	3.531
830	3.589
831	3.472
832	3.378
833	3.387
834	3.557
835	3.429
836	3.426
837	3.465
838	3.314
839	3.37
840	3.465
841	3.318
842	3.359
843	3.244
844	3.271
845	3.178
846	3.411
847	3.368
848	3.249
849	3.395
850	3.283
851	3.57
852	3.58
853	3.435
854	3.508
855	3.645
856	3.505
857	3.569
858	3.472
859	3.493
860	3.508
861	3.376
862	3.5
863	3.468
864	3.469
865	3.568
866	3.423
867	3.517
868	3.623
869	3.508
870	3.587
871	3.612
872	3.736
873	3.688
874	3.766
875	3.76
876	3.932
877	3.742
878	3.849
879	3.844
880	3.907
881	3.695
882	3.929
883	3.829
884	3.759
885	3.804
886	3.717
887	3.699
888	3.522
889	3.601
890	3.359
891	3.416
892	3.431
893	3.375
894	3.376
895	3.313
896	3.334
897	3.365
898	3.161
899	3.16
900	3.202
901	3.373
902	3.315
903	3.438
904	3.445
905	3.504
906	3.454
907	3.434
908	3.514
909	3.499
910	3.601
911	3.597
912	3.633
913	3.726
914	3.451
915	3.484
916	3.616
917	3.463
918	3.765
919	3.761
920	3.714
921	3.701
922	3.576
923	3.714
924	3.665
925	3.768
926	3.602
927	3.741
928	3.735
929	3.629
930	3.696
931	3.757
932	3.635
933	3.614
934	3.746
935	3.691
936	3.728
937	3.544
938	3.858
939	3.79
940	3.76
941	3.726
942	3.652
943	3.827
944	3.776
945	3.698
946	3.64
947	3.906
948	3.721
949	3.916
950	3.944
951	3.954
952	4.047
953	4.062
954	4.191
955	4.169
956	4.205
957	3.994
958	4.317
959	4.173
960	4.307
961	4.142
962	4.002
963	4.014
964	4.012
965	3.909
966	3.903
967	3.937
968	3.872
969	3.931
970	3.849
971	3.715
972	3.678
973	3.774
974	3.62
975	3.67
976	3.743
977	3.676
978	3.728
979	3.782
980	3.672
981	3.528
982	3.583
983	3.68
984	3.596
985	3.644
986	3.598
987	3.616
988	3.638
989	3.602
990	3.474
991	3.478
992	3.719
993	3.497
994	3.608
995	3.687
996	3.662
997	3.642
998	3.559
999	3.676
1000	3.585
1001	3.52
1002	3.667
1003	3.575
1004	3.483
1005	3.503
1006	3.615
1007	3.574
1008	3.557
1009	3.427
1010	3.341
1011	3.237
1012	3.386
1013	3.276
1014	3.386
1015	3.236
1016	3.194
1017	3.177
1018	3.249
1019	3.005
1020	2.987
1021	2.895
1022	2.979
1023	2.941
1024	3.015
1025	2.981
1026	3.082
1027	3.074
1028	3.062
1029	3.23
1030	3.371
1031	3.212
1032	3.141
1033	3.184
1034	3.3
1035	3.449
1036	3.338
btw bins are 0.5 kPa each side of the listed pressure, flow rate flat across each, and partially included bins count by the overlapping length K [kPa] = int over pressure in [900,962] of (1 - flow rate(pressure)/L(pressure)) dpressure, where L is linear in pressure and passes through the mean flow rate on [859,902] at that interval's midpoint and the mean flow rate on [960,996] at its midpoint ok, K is -1.4 kPa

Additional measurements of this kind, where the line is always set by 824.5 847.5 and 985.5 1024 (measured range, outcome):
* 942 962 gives -3.3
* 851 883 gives -1.8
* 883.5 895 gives -0.4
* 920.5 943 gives -1.8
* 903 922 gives -0.8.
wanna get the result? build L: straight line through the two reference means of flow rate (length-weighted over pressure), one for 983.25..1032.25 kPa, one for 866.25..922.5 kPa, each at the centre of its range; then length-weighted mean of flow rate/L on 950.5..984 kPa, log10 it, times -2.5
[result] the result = -0.132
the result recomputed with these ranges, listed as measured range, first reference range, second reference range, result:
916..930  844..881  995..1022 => -0.06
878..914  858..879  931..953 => 0.04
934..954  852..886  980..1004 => -0.06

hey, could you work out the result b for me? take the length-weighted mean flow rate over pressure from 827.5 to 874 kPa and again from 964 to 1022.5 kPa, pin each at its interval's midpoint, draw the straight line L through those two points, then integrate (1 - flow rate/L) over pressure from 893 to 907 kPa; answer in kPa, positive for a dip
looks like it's 0.6 kPa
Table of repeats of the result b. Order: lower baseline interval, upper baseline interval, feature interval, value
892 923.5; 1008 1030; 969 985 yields -2.0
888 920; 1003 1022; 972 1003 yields -2.7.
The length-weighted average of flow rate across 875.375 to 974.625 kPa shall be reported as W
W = 3.71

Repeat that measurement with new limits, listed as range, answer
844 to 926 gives 3.55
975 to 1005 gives 3.62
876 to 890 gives 3.75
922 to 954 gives 3.76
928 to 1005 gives 3.77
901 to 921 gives 3.55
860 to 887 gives 3.67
